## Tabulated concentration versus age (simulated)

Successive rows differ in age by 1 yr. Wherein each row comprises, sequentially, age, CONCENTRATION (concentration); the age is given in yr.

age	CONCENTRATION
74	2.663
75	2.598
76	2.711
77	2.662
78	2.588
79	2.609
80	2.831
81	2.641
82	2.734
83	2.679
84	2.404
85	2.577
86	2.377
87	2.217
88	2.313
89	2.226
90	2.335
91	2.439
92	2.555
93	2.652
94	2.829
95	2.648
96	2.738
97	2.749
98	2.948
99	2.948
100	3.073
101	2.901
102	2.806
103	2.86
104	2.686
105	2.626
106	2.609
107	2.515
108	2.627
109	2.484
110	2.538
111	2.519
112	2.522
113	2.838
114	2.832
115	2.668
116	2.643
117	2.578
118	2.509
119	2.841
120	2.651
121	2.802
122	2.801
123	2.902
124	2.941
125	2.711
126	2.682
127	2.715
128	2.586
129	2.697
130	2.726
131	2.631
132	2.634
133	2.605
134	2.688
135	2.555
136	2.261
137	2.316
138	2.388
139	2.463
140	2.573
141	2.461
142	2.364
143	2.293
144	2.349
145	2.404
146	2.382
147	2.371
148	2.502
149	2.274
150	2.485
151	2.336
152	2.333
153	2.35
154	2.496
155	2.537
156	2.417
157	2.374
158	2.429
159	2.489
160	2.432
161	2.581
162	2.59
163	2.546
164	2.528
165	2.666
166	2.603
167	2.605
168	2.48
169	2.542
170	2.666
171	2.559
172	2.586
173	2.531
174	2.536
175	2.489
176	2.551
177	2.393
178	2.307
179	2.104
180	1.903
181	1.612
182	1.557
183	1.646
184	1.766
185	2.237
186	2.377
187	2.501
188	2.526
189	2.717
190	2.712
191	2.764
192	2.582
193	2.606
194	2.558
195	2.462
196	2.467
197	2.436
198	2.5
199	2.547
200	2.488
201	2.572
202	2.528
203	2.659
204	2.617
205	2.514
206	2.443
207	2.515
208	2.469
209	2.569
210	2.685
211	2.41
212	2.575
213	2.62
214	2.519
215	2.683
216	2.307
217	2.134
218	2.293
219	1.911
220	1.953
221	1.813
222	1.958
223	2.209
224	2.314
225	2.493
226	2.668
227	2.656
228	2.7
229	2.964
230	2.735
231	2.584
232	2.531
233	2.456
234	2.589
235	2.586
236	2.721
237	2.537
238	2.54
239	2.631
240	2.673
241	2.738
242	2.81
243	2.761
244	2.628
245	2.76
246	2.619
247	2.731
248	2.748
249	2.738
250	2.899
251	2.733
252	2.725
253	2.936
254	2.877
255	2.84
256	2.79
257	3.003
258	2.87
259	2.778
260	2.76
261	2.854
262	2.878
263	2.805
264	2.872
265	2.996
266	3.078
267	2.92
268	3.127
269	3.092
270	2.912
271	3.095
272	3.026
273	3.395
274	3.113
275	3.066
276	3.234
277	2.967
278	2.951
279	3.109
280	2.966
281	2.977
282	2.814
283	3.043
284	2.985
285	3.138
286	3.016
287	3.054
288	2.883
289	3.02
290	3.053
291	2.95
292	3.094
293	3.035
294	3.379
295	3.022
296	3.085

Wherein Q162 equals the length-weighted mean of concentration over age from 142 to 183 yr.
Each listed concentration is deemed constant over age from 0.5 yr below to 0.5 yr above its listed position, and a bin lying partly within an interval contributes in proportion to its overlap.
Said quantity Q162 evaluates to 2.39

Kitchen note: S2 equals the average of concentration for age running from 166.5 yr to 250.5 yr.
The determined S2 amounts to 2.48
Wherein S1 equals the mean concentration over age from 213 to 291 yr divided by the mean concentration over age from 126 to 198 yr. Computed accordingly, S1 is 1.1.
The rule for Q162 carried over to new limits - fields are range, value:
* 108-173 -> 2.55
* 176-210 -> 2.39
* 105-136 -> 2.66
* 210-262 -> 2.6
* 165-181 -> 2.44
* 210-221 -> 2.33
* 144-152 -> 2.39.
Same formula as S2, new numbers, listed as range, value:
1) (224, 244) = 2.64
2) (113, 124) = 2.74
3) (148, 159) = 2.41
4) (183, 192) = 2.41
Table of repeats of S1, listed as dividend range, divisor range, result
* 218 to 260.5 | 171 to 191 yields 1.14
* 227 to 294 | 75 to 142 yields 1.09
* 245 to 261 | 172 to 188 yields 1.28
